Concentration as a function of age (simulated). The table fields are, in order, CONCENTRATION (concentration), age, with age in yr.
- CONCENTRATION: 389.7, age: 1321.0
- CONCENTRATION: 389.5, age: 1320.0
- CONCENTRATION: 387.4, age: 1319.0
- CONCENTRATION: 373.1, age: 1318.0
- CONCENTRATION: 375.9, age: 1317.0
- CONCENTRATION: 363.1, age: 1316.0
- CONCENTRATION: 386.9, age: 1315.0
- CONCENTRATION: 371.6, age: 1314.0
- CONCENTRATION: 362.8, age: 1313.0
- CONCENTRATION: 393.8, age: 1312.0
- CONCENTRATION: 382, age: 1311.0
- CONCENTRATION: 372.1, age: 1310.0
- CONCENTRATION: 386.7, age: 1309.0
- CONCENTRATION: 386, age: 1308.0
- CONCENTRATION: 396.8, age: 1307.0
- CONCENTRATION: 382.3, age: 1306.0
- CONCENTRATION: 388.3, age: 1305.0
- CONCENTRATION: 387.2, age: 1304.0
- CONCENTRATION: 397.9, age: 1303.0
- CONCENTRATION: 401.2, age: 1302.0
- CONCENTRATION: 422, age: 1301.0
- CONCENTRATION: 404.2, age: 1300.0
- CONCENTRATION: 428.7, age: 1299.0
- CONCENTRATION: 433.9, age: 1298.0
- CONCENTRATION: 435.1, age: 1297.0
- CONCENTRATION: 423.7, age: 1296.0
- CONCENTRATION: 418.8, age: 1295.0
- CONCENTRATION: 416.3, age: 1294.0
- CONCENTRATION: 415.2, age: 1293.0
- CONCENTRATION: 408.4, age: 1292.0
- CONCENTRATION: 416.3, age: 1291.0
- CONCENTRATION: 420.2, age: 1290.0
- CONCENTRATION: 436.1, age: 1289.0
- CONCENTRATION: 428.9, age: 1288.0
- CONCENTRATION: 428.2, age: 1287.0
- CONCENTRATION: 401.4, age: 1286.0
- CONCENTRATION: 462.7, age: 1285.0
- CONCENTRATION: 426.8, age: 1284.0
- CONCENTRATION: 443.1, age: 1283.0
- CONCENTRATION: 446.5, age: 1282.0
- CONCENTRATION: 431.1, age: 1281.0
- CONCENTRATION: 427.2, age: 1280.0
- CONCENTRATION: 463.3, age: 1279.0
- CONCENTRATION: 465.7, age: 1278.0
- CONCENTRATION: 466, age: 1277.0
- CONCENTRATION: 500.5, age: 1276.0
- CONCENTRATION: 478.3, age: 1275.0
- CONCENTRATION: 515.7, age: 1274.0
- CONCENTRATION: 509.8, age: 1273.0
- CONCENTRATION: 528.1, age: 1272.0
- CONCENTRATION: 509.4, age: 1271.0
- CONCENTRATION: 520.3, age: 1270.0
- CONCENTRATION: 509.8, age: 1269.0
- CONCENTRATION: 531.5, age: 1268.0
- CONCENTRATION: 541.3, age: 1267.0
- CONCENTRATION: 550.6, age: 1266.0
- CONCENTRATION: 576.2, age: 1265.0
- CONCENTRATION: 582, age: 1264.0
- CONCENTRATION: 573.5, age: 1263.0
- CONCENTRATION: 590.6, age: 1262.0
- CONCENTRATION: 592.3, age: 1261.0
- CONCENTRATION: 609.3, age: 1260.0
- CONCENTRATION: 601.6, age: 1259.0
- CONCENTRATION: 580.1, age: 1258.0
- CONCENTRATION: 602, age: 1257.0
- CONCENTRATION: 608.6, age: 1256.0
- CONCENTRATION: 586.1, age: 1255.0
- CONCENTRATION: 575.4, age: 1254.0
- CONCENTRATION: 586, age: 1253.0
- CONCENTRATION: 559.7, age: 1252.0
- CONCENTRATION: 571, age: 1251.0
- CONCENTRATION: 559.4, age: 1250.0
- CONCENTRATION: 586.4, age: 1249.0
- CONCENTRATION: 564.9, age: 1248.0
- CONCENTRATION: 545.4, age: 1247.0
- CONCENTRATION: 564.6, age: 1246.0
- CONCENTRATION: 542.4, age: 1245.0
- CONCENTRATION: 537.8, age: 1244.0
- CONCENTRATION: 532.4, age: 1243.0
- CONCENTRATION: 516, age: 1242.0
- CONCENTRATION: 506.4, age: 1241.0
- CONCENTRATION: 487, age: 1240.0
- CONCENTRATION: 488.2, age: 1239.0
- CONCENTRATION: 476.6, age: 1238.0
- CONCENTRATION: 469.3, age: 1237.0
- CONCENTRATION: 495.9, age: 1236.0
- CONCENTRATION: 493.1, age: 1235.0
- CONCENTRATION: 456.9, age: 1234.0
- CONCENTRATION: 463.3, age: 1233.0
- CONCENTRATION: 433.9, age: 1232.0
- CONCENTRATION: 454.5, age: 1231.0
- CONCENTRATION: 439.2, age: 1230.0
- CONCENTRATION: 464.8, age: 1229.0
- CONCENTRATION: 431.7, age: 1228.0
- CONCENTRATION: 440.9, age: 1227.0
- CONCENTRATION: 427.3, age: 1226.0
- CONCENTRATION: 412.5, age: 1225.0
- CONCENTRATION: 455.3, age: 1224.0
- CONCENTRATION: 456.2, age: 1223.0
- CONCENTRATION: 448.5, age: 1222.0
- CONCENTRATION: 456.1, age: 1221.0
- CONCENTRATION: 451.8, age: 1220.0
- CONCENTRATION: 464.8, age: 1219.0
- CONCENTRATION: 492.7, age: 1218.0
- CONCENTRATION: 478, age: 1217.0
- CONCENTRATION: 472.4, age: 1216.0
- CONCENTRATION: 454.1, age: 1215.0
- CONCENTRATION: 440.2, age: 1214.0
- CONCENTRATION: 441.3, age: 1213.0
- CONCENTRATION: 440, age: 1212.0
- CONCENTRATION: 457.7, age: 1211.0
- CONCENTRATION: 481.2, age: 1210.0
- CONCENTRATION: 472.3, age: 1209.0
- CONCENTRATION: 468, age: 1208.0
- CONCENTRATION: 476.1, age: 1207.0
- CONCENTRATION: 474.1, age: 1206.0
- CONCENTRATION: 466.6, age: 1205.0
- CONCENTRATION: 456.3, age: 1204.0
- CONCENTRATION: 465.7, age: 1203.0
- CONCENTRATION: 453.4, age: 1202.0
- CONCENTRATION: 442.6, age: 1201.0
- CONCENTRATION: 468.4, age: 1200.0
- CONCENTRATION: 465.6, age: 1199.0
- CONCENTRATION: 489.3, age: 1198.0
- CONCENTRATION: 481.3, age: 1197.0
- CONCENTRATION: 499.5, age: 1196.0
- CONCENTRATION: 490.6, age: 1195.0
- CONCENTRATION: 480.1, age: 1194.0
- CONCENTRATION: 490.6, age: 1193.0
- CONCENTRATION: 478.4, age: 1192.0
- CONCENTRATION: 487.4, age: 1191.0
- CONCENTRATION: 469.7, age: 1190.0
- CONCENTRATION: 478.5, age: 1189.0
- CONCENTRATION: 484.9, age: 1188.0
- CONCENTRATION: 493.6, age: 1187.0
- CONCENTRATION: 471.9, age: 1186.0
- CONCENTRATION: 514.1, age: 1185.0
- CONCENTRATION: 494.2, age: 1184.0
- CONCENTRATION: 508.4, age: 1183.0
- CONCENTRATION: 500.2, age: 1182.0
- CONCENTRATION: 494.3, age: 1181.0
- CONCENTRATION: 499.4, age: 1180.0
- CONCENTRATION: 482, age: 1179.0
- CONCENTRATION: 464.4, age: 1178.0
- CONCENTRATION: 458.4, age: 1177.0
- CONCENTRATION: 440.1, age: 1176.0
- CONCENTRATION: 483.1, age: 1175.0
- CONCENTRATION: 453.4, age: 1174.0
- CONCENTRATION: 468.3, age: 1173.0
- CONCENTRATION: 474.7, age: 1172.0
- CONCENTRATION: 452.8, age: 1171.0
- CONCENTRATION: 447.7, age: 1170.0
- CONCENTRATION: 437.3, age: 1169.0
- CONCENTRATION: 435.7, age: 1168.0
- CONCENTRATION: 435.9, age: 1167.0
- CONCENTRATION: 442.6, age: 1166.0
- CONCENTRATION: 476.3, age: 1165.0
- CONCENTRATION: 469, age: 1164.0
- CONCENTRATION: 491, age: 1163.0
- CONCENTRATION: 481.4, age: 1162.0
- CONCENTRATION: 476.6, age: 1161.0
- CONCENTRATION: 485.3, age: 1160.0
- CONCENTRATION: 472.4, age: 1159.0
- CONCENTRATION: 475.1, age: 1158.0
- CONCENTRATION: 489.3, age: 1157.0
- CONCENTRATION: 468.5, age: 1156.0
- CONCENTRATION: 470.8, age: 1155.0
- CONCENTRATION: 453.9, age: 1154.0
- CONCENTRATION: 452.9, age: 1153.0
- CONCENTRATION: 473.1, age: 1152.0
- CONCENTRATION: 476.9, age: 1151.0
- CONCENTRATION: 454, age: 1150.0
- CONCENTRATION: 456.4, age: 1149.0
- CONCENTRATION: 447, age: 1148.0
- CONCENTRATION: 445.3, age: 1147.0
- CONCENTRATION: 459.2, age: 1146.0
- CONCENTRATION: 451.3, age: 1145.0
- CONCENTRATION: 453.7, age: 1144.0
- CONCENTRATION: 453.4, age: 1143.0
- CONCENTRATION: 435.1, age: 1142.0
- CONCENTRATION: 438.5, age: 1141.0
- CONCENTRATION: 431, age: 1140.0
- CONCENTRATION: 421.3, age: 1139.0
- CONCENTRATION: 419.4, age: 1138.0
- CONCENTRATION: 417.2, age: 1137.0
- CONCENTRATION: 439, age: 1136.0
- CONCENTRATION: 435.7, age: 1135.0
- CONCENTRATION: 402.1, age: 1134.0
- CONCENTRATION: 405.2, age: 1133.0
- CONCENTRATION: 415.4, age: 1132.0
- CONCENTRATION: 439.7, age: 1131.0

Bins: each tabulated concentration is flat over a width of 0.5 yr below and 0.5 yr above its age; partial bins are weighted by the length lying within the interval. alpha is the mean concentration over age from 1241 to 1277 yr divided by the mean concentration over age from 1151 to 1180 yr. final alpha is 1.2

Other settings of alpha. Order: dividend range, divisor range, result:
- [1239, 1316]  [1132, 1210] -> 1.04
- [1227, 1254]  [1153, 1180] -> 1.09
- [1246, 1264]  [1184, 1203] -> 1.21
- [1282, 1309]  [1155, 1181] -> 0.89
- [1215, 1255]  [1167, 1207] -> 1.04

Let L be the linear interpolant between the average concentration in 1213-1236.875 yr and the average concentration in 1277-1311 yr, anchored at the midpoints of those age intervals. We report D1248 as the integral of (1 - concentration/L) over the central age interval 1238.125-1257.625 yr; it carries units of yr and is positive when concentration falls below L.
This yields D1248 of -4.8 yr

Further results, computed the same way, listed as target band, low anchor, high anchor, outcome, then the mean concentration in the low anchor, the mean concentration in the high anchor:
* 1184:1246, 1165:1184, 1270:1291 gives -1.17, 467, 460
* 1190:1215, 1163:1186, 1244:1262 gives 1.92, 470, 578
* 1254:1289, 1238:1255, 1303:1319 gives -2.26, 544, 381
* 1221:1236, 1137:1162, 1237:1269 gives 2.33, 456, 557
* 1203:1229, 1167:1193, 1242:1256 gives 3.15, 474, 562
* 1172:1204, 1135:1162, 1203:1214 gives -1.32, 455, 462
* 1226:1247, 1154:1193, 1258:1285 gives 0.66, 474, 515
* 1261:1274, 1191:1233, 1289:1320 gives -3.70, 462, 398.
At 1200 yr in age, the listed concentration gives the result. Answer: 468.4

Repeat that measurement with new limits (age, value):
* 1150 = 454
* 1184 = 494.2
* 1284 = 426.8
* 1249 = 586.4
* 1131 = 439.7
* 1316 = 363.1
